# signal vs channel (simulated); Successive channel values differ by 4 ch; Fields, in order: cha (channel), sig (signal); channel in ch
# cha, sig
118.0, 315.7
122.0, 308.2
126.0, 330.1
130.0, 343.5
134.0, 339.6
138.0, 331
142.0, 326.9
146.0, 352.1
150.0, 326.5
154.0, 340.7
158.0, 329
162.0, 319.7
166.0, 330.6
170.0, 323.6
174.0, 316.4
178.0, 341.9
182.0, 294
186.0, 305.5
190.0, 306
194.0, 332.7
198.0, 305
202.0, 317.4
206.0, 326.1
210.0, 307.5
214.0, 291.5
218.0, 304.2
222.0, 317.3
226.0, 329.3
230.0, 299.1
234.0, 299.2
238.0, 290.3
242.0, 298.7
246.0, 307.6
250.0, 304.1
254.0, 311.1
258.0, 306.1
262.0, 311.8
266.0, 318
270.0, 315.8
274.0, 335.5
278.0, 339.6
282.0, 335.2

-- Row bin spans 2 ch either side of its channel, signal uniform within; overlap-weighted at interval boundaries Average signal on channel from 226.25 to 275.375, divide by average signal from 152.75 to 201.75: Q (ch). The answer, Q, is 1.0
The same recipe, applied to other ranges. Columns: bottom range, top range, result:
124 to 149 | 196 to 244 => 0.91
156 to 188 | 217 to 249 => 0.96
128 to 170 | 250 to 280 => 0.96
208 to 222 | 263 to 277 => 1.07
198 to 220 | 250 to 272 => 1.01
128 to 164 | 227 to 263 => 0.91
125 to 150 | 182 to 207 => 0.93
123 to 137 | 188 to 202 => 0.94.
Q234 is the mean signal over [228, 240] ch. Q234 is 296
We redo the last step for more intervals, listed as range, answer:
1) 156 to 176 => 324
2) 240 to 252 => 303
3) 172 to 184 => 317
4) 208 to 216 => 300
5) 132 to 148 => 337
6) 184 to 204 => 313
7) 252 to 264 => 310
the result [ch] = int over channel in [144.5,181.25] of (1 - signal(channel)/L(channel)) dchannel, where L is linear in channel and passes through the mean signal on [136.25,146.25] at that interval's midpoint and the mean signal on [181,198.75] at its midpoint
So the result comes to -0.7 ch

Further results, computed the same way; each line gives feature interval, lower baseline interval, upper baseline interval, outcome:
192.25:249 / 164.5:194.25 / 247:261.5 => 0.6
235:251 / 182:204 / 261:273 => 0.8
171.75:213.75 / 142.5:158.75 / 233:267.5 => 1.2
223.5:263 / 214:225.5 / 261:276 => 1.2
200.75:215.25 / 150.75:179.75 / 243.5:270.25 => 0.4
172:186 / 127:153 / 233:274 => 0.5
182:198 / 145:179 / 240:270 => 0.6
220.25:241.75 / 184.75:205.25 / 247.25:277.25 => 0.6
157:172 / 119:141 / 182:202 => -0.3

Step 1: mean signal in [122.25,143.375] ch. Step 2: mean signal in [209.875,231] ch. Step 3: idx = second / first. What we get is 0.9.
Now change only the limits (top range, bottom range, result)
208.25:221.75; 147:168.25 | 0.92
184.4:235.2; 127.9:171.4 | 0.93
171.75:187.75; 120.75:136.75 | 0.95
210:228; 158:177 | 0.96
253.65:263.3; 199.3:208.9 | 0.97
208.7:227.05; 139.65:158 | 0.92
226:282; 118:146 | 0.94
